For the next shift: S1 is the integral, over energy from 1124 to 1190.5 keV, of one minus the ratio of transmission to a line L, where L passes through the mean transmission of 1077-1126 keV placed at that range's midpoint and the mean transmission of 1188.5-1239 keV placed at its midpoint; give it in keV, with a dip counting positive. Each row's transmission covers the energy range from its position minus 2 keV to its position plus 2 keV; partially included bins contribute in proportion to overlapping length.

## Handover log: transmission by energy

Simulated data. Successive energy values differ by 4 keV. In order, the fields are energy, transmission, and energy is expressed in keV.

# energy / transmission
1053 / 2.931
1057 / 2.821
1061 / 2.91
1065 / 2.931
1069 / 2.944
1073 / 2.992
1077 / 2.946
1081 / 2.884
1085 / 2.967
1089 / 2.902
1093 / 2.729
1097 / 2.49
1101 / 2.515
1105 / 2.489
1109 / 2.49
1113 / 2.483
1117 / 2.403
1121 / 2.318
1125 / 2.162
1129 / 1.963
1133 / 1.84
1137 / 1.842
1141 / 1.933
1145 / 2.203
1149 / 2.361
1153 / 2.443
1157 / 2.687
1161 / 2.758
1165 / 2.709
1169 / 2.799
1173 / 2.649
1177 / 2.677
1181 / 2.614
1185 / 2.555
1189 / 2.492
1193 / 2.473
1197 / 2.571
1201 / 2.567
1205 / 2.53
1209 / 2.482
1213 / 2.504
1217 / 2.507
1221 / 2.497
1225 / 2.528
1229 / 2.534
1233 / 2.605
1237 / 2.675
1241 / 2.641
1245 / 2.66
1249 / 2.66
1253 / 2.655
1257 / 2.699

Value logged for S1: 4.4 keV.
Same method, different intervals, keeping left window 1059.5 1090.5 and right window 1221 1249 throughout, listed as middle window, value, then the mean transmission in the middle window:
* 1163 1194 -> 1.1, 2.63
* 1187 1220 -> 1.9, 2.52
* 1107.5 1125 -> 2.8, 2.39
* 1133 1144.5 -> 3.6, 1.92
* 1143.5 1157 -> 1.9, 2.39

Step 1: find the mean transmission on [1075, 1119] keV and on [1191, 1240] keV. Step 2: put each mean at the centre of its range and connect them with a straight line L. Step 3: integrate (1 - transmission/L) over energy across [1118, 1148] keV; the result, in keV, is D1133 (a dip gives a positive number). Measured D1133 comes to 6.5 keV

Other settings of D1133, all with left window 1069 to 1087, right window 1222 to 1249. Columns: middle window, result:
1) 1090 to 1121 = 4.02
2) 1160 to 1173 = 0.08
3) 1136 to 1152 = 3.89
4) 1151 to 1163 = 0.63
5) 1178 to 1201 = 1.34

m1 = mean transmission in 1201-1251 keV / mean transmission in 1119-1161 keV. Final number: 1.17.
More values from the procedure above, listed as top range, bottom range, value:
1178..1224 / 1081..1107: 0.94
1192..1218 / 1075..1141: 1.03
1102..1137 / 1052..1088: 0.77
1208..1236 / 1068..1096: 0.87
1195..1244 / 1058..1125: 0.95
